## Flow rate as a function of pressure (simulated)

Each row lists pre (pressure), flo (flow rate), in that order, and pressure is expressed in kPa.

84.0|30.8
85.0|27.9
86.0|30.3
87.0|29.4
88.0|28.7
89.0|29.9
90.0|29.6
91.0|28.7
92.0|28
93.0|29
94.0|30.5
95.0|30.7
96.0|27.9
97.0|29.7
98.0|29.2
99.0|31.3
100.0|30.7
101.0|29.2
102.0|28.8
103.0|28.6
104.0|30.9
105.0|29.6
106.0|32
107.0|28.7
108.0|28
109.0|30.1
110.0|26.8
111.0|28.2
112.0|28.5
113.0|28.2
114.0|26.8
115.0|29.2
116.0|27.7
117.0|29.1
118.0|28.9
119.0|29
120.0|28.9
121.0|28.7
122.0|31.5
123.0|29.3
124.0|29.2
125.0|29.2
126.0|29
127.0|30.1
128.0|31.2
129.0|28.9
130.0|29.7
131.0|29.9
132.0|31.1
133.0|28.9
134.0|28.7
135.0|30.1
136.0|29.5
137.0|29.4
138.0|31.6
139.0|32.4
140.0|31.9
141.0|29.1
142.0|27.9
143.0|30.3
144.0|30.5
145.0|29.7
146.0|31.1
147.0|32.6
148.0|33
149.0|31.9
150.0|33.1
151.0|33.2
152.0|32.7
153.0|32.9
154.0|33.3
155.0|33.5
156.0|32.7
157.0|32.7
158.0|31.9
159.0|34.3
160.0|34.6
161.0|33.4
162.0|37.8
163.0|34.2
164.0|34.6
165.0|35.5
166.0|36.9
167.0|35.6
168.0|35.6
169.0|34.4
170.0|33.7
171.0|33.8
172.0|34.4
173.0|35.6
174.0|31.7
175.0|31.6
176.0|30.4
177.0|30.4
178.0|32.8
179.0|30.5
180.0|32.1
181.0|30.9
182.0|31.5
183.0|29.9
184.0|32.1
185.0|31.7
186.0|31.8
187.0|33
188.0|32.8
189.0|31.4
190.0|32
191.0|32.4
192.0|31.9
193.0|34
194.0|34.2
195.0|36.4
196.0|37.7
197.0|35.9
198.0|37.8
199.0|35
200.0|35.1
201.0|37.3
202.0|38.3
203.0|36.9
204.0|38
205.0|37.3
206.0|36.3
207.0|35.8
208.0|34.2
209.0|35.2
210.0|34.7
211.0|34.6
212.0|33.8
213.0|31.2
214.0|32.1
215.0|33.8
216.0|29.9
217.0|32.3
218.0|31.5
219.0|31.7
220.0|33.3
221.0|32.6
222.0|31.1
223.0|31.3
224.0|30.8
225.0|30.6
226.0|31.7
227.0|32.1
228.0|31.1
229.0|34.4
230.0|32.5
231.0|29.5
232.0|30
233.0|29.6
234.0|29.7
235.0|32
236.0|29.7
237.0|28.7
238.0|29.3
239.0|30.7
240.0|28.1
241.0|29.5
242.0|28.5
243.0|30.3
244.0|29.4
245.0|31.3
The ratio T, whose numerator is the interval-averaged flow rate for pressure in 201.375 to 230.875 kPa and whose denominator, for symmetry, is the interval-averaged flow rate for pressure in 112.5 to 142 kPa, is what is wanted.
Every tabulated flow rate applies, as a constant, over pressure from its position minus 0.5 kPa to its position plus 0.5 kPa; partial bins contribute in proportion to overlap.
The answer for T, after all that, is 1.1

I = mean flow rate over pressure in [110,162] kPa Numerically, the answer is 30.6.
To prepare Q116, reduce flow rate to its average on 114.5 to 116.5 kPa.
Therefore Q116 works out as 28.4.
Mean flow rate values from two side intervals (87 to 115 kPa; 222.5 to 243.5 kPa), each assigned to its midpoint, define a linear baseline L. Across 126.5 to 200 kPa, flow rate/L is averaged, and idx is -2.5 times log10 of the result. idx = -0.09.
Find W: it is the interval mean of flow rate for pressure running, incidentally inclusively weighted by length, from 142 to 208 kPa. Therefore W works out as 33.6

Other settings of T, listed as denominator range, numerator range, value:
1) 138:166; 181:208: 1.05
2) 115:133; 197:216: 1.20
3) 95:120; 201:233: 1.14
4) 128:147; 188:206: 1.17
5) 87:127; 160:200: 1.15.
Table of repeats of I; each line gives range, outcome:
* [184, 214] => 34.6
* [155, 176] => 34.1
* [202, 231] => 33.3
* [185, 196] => 33.1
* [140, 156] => 31.7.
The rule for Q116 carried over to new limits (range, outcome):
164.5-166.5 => 36.2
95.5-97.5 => 28.8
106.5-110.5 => 28.4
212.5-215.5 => 32.4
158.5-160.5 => 34.5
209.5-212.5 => 34.4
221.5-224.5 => 31.1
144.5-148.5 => 31.6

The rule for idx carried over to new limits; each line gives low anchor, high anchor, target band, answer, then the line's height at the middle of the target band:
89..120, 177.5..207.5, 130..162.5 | -0.01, 31.5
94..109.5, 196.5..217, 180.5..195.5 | 0.06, 34.1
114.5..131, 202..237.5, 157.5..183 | -0.08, 31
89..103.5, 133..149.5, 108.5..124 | 0.04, 29.9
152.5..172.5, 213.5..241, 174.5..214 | -0.04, 32.7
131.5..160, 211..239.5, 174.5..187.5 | 0.00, 31.4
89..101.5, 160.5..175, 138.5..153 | 0.06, 33.1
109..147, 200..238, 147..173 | -0.11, 30.7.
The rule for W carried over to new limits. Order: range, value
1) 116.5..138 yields 29.6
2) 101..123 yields 29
